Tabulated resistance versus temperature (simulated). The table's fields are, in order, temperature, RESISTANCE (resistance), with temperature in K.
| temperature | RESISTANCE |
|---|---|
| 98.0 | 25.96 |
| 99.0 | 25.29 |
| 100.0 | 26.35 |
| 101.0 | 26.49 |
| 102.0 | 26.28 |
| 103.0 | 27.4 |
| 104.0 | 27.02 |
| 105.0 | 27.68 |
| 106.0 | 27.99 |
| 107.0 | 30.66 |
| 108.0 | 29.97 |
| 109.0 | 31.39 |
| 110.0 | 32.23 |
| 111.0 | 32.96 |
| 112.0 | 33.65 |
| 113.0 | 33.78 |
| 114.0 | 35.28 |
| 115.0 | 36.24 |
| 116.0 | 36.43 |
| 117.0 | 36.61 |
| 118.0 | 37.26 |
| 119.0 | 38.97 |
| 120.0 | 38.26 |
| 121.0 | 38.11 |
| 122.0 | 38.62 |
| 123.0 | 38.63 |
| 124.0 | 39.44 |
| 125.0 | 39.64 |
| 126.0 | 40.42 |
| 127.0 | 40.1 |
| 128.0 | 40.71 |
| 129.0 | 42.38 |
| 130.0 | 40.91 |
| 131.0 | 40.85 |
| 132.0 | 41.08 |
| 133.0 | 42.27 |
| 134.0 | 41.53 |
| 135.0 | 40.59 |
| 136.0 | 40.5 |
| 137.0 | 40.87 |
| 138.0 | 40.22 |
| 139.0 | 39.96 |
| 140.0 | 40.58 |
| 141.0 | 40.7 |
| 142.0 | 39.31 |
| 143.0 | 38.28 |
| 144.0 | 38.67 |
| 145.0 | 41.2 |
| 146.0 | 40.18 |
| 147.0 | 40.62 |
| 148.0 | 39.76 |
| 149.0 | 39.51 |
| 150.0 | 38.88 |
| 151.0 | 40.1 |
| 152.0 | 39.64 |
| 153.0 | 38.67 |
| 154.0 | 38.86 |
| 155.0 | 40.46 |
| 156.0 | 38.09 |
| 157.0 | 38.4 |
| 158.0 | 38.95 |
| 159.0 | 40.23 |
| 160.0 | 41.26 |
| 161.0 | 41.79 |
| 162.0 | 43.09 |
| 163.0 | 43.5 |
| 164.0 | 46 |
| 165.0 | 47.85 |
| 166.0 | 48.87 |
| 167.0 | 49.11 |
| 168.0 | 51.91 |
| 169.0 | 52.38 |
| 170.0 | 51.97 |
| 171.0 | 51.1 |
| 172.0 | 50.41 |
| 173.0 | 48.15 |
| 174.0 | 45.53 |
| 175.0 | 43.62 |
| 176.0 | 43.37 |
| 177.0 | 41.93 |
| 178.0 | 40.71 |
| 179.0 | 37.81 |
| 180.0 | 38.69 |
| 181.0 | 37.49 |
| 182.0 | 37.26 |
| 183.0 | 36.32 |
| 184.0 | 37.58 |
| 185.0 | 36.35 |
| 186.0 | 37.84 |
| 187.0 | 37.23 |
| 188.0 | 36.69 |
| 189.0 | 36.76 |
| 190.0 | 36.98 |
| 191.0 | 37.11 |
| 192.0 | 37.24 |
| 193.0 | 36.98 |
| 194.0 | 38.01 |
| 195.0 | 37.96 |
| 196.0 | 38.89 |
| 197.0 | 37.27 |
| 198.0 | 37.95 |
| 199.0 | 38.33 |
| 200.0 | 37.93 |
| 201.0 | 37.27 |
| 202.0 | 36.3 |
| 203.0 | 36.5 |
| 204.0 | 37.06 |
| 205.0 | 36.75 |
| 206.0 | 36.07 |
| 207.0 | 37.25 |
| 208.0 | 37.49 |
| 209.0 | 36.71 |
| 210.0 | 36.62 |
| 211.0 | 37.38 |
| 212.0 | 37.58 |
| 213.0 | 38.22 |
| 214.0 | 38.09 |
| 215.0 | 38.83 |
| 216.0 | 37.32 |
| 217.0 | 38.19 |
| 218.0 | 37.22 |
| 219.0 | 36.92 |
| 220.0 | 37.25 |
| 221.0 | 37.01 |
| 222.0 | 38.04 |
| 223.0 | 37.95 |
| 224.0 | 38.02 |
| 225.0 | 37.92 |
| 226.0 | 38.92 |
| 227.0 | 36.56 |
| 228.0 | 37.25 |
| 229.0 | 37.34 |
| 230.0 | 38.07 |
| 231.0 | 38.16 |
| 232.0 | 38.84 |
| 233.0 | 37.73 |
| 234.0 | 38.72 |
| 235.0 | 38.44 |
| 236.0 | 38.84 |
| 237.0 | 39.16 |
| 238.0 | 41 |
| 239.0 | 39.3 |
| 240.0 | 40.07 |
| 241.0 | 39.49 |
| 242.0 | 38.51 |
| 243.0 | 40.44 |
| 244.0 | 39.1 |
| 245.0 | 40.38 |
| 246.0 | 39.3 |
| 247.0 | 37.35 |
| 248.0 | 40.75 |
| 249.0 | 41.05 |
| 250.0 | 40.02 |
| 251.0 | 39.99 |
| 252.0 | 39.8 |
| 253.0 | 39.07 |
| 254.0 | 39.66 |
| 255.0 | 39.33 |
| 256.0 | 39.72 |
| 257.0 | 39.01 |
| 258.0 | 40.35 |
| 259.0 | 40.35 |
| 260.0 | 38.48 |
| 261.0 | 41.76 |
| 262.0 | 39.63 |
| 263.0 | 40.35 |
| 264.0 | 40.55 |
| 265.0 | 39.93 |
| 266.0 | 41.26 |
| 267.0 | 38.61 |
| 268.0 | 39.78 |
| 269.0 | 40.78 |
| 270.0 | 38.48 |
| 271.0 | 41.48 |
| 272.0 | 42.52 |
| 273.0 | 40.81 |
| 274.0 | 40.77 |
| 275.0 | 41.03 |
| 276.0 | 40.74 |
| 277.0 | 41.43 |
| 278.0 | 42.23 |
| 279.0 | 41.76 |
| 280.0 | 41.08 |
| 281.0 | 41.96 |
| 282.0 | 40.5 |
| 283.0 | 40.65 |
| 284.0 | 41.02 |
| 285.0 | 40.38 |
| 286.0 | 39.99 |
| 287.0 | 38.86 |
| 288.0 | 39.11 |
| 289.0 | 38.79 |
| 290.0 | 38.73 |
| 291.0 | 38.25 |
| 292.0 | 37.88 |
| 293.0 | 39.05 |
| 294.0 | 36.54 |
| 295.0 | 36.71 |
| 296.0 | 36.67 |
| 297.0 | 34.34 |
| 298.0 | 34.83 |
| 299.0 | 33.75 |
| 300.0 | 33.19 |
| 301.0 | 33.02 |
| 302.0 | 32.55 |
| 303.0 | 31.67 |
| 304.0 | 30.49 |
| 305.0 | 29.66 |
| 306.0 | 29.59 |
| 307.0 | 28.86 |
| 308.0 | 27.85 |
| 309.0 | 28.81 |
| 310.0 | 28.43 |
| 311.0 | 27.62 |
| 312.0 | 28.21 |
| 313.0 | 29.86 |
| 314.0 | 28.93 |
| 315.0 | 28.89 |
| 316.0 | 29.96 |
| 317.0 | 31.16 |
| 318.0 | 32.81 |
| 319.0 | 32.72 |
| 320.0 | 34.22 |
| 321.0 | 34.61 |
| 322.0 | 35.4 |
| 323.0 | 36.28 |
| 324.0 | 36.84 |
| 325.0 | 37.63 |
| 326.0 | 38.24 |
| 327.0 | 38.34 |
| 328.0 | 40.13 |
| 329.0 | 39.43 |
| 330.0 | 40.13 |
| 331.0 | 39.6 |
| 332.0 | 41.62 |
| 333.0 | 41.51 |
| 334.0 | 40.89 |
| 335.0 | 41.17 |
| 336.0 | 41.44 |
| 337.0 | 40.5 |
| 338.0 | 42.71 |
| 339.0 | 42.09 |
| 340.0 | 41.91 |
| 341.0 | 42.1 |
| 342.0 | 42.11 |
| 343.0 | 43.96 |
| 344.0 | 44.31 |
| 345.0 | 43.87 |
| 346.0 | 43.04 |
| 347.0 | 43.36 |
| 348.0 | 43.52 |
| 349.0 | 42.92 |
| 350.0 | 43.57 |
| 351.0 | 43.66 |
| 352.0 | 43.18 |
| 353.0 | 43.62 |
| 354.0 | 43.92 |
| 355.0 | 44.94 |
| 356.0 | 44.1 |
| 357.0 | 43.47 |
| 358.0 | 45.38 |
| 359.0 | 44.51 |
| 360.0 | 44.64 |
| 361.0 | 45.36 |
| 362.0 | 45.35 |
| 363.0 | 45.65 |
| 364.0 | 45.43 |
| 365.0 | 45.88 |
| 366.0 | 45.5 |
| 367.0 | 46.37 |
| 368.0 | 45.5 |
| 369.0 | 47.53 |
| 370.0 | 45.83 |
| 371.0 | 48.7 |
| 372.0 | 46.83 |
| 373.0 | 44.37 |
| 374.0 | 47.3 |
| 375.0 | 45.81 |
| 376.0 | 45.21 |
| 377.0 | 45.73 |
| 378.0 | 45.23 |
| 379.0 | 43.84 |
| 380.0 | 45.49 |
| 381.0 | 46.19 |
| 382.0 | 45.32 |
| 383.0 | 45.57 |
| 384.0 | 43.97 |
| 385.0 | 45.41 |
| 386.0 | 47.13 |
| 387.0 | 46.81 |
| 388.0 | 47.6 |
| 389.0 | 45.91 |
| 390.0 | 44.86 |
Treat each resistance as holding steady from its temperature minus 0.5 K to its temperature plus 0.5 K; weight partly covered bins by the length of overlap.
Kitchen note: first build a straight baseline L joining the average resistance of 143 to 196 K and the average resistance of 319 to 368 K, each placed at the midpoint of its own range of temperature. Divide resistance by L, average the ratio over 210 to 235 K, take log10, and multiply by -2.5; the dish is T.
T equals 0.10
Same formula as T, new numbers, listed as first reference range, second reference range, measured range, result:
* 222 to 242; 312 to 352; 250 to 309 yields 0.01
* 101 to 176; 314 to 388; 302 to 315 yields 0.39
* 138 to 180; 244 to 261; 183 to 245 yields 0.08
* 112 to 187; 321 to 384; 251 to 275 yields 0.05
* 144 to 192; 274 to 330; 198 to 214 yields 0.08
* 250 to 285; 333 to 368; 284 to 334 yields 0.20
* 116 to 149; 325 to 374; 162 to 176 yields -0.19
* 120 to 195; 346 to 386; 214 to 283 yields 0.09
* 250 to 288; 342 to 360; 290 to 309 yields 0.23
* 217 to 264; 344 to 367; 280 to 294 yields 0.04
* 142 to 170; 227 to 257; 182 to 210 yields 0.10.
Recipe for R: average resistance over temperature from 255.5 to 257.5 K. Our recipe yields 39.4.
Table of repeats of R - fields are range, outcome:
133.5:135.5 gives 41.1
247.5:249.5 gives 40.9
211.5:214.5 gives 38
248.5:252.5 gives 40.2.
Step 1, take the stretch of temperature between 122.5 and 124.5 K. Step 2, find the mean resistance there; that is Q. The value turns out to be 39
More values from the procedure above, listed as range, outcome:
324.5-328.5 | 38.6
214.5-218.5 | 37.9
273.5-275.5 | 40.9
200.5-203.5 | 36.7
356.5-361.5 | 44.7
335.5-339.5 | 41.7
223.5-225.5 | 38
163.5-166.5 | 47.6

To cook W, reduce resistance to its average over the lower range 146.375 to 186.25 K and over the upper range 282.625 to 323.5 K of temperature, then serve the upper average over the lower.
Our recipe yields 0.80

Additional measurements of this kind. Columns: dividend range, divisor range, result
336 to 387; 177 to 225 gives 1.19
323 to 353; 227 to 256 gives 1.06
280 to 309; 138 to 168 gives 0.87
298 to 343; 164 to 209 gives 0.87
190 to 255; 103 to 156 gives 1.01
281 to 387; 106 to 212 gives 1.01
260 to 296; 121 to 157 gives 1.00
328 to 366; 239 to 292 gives 1.08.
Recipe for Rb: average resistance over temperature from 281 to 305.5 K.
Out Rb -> 36.6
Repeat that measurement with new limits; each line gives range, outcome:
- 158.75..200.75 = 41.6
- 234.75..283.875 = 40.2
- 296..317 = 30.7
